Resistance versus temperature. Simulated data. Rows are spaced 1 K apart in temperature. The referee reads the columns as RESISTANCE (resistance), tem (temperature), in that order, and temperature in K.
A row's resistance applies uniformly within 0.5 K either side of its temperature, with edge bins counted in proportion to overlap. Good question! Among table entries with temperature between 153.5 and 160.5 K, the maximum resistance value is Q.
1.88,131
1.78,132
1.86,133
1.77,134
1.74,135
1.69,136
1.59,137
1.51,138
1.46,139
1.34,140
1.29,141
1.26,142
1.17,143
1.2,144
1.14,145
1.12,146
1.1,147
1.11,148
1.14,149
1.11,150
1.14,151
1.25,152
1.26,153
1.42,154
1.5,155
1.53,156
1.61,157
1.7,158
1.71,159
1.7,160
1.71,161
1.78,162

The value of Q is 1.71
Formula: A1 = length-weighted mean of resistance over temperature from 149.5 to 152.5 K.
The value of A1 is 1.17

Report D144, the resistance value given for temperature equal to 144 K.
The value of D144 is 1.2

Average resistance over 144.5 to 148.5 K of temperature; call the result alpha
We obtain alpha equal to 1.12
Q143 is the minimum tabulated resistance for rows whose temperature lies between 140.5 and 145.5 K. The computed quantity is 1.14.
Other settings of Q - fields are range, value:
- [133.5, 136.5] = 1.77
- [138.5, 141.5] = 1.46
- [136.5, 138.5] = 1.59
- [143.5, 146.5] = 1.2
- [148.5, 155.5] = 1.5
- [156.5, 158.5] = 1.7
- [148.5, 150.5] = 1.14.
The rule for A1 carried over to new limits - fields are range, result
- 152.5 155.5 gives 1.39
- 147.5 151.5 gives 1.12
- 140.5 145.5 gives 1.21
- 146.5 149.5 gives 1.12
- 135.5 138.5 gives 1.6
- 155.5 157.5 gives 1.57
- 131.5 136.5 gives 1.77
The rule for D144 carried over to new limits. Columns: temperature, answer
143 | 1.17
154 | 1.42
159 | 1.71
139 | 1.46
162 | 1.78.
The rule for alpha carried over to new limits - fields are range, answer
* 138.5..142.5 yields 1.34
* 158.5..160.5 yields 1.71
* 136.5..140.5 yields 1.48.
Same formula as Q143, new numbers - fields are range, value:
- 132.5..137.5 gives 1.59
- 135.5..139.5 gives 1.46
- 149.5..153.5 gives 1.11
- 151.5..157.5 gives 1.25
